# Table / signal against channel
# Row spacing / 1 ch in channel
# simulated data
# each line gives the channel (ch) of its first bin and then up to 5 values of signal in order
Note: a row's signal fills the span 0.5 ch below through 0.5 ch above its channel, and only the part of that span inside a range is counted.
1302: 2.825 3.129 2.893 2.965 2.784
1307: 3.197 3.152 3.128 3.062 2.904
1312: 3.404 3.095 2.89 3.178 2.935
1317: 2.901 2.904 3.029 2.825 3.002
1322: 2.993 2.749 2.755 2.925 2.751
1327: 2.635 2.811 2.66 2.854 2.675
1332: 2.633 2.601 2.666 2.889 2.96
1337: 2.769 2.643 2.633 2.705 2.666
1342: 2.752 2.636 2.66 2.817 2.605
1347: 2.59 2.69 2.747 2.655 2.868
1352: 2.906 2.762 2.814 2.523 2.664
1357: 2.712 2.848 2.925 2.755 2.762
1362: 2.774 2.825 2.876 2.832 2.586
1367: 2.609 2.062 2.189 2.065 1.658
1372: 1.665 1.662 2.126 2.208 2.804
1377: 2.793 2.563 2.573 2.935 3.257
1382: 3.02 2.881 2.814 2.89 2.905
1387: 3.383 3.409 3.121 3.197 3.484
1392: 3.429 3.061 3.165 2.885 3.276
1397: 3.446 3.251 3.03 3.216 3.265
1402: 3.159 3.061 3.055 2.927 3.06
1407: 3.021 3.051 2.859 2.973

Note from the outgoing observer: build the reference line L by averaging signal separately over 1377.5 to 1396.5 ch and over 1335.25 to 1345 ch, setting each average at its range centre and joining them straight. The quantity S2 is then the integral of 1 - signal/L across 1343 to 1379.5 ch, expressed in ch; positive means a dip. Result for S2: 3.9 ch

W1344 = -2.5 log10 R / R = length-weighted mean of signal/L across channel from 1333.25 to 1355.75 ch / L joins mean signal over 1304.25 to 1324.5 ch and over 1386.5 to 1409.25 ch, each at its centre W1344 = 0.125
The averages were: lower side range 2.99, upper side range 3.17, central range 2.72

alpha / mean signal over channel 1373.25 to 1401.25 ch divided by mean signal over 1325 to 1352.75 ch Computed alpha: 1.10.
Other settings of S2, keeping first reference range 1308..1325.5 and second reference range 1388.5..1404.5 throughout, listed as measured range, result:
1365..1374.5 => 3.08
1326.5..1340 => 1.36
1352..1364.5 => 1.29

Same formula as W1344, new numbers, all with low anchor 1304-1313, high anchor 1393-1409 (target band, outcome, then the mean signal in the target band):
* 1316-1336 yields 0.10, 2.81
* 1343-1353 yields 0.14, 2.72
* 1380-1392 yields -0.01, 3.13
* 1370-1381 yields 0.31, 2.33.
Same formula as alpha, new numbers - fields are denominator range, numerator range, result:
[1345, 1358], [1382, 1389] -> 1.12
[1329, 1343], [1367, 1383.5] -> 0.89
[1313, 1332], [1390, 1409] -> 1.10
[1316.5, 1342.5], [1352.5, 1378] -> 0.90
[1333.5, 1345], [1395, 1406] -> 1.15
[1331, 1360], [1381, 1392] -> 1.15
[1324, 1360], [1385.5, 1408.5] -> 1.16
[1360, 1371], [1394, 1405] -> 1.25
